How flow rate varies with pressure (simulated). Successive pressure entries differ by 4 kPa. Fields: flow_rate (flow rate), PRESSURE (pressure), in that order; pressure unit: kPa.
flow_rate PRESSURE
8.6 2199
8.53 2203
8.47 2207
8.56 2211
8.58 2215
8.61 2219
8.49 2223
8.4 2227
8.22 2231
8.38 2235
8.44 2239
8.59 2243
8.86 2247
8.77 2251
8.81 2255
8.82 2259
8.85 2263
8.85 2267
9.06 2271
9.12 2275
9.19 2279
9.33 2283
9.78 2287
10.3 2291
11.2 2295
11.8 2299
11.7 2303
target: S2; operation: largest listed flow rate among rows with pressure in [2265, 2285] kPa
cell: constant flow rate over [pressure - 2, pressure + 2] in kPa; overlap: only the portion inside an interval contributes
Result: 9.33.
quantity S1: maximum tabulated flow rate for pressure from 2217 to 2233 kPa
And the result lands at 8.61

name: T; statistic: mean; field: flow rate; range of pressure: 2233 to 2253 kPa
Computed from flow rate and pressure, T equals 8.61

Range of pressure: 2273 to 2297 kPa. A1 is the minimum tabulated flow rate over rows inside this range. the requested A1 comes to 9.12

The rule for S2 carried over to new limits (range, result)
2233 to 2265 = 8.86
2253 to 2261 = 8.82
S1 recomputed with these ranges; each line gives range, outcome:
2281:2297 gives 11.2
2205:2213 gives 8.56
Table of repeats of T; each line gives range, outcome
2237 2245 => 8.52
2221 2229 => 8.45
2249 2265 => 8.81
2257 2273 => 8.89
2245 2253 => 8.81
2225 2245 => 8.41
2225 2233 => 8.31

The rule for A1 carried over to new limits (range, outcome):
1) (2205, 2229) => 8.4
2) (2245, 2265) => 8.77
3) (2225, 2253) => 8.22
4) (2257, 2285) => 8.82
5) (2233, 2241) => 8.38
